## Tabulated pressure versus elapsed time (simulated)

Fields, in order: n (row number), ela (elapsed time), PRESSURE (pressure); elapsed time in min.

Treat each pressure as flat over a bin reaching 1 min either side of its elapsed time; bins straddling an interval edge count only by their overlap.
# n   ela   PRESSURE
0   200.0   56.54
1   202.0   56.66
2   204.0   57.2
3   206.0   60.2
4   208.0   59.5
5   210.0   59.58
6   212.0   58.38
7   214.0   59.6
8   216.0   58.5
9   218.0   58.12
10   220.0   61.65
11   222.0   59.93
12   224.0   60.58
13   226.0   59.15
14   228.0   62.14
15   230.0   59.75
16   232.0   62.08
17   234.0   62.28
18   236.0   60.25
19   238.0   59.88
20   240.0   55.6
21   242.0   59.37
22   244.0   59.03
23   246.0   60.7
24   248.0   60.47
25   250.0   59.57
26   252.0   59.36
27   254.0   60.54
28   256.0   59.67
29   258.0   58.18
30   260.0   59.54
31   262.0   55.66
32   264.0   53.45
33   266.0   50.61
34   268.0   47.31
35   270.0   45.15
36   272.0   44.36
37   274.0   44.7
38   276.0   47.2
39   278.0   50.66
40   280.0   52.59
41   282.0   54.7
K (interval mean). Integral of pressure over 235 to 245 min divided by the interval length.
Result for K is 58.8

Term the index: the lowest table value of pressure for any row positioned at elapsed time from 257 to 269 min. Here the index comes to 47.31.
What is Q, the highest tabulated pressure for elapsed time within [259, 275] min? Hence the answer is 59.54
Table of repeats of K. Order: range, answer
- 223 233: 60.7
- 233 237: 61.3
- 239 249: 59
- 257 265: 56.7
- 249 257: 59.8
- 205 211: 59.8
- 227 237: 61.3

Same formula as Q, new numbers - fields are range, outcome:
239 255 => 60.7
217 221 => 61.65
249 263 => 60.54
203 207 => 60.2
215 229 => 62.14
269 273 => 45.15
